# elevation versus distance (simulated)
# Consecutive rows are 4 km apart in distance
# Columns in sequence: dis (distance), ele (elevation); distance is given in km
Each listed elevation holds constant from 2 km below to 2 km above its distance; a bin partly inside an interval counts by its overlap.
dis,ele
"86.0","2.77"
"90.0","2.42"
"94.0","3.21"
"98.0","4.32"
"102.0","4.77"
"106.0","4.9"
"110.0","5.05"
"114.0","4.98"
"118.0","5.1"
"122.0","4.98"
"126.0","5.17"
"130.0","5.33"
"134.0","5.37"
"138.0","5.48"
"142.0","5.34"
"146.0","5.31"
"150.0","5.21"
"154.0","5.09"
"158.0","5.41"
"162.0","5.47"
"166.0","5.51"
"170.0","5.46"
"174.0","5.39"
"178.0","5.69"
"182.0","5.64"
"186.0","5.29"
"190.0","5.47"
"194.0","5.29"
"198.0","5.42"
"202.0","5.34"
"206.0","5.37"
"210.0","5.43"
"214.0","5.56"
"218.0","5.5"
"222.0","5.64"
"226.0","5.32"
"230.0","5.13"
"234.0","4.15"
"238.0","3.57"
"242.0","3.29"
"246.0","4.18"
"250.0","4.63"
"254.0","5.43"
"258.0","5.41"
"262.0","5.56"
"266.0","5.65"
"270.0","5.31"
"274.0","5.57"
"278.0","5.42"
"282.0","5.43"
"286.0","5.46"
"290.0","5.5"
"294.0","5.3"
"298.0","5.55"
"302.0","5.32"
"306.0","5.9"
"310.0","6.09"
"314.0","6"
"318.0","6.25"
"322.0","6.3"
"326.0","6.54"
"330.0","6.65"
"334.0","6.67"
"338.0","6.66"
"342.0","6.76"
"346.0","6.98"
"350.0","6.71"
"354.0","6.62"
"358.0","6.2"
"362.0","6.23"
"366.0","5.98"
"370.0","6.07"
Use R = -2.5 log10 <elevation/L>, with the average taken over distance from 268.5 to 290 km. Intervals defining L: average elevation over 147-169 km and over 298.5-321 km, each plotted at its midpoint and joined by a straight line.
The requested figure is 0.07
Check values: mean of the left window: 5.34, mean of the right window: 5.91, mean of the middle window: 5.45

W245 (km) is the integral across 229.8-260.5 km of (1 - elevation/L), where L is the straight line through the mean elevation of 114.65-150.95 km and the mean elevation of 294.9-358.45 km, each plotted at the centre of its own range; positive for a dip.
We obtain 7.4 km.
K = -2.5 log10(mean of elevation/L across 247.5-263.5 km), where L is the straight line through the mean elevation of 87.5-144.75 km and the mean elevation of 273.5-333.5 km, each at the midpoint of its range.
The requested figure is 0.07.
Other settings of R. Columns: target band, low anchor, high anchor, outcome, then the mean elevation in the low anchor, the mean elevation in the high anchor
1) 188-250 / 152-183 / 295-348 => 0.15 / 5.45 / 6.26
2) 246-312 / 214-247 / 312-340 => 0.03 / 4.67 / 6.44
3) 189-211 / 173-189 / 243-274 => 0.01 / 5.51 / 5.13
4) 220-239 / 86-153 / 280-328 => 0.12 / 4.75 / 5.8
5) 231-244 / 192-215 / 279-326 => 0.41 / 5.39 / 5.76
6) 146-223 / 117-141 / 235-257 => -0.14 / 5.25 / 4.27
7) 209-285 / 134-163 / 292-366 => 0.15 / 5.33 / 6.26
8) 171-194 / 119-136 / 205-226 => -0.02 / 5.21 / 5.49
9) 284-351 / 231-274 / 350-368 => -0.08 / 4.77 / 6.31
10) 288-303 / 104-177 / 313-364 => 0.15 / 5.26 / 6.52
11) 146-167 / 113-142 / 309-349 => 0.02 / 5.22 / 6.51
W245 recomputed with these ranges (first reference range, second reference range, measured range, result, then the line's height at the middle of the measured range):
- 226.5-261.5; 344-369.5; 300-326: -1.4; 5.7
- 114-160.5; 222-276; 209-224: -1.6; 4.99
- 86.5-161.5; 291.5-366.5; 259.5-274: 0.8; 5.82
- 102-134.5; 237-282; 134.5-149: -0.9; 5.06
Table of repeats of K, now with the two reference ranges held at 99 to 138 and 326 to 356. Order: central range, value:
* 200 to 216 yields 0.06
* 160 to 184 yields -0.01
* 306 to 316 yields 0.08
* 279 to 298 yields 0.16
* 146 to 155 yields 0.02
